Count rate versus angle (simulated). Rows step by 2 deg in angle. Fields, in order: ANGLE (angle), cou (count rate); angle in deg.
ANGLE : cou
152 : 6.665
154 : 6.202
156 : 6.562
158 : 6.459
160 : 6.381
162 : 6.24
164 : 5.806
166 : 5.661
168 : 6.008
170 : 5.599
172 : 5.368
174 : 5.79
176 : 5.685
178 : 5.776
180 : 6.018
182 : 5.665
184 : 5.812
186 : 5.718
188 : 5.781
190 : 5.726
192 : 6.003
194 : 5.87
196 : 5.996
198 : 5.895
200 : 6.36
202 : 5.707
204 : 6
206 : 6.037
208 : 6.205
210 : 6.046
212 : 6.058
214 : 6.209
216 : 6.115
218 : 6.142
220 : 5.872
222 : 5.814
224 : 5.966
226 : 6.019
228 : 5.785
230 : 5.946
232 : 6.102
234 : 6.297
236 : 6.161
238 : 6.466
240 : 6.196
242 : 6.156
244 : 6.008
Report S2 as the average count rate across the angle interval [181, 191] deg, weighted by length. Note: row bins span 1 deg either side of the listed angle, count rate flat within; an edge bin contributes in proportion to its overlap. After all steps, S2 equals 5.74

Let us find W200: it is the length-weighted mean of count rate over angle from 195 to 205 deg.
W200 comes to 5.99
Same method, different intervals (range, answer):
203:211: 6.07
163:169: 5.82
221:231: 5.91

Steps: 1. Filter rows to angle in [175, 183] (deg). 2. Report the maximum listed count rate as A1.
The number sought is 6.018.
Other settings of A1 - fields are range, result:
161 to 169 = 6.24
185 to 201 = 6.36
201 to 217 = 6.209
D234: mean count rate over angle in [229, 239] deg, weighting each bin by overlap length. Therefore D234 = 6.19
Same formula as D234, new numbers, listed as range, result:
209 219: 6.11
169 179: 5.64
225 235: 6.03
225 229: 5.9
